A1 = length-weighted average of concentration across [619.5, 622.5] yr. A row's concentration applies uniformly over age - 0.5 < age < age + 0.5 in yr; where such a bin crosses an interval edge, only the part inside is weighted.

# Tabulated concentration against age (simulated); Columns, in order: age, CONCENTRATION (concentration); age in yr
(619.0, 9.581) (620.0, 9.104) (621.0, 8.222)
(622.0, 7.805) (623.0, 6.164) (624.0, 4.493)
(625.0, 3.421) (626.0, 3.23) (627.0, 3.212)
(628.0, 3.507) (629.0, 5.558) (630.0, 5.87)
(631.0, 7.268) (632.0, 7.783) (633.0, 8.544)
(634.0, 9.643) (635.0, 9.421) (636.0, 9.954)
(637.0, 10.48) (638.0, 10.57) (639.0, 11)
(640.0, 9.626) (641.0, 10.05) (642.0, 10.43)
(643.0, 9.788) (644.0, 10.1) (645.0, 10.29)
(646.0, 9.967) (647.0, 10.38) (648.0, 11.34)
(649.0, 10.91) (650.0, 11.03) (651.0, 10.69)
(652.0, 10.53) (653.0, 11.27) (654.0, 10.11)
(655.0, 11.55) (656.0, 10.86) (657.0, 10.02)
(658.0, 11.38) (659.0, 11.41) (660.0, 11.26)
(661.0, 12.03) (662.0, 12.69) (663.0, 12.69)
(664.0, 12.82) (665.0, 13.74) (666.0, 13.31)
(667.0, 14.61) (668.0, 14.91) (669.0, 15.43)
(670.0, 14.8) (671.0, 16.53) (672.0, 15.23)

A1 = 8.38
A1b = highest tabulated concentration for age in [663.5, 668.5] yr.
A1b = 14.91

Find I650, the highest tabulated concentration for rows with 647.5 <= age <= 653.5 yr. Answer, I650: 11.34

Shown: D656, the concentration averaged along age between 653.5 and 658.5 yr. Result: 10.8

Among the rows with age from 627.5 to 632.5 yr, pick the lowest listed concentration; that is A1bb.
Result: 3.507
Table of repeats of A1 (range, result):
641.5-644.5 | 10.1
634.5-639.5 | 10.3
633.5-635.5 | 9.53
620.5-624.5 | 6.67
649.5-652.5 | 10.8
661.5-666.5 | 13.1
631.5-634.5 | 8.66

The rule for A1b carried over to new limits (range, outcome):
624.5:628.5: 3.507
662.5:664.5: 12.82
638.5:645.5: 11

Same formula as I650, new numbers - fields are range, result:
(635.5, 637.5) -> 10.48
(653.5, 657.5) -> 11.55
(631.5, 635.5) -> 9.643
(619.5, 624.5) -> 9.104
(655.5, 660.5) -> 11.41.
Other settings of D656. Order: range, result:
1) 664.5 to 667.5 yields 13.9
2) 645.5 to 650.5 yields 10.7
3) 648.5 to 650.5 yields 11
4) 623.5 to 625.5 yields 3.96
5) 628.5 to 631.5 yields 6.23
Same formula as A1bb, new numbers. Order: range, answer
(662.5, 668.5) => 12.69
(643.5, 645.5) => 10.1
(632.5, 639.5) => 8.544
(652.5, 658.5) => 10.02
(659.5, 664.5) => 11.26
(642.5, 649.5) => 9.788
